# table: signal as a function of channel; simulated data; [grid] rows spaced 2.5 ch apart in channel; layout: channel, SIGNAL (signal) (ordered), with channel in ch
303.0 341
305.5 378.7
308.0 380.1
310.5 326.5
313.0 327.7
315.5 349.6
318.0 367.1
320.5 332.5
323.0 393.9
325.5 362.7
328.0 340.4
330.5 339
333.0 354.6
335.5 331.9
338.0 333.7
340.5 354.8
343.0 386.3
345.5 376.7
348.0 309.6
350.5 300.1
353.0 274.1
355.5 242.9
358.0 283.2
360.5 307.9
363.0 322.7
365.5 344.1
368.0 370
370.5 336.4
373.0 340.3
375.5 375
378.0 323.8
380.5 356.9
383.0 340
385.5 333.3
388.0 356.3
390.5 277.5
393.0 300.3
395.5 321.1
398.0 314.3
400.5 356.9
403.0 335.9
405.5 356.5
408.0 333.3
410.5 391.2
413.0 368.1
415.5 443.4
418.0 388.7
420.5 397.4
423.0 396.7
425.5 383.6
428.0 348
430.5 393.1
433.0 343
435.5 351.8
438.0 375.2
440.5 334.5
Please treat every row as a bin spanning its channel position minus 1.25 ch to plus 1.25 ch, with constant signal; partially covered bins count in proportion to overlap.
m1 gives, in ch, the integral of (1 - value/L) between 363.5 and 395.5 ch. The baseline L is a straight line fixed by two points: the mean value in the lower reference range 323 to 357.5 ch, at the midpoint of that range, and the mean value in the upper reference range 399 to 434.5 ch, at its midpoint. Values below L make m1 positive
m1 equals 1.5 ch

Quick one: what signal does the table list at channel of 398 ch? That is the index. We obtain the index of 314.3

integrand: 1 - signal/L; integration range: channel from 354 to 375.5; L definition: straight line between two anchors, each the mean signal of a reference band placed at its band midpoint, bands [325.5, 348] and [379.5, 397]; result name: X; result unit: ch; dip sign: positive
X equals 1.0 ch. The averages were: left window 350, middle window 321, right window 326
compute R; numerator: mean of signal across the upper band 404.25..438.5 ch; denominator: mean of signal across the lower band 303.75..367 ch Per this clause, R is 1.12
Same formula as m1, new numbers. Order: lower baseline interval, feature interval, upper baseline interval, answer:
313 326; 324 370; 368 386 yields 2.88 ch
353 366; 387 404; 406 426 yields 1.49 ch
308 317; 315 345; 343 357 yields -2.64 ch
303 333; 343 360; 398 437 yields 2.59 ch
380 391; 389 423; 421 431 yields 0.44 ch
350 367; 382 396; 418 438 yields 0.42 ch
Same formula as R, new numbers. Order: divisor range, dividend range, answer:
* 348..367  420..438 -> 1.25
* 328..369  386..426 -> 1.09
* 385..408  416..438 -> 1.15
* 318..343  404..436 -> 1.07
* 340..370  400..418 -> 1.15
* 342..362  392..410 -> 1.08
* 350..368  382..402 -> 1.08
